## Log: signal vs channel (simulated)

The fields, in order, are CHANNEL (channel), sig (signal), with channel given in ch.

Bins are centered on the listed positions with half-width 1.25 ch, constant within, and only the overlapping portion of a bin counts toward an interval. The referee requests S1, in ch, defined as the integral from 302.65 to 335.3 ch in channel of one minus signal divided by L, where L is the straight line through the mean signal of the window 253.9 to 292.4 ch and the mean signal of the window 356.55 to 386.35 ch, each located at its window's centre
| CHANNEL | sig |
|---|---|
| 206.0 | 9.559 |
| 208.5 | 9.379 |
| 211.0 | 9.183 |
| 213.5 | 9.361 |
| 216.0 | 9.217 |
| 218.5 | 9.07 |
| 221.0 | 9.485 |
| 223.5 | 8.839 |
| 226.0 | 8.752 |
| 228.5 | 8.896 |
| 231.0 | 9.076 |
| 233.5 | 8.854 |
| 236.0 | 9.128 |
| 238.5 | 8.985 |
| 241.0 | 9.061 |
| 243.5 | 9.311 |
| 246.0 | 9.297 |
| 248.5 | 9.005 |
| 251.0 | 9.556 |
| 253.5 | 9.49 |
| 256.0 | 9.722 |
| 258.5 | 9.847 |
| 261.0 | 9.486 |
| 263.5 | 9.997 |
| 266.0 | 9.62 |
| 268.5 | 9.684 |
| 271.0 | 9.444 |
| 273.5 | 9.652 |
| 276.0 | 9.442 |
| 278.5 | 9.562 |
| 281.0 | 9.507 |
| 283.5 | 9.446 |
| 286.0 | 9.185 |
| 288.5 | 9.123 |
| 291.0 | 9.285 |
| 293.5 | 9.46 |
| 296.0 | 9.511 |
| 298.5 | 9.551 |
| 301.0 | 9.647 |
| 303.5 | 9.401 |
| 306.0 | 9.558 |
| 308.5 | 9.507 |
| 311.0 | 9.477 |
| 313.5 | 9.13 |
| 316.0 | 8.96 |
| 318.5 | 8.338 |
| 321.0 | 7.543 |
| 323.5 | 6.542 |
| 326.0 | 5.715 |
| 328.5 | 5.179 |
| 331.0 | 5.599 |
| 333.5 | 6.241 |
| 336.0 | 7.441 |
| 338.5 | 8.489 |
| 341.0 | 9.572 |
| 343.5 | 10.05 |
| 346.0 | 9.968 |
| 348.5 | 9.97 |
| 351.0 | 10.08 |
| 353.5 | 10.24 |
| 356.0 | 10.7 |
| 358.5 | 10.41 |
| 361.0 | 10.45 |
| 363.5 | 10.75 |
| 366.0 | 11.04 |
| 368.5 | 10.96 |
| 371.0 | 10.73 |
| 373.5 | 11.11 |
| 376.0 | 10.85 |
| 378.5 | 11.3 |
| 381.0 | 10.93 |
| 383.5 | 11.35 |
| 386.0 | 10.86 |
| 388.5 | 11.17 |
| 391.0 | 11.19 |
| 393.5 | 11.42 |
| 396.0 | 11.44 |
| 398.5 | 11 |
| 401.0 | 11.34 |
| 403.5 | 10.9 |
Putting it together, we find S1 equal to 7.7 ch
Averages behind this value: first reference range 9.53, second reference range 10.9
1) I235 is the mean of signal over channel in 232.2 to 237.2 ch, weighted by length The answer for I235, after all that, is 8.99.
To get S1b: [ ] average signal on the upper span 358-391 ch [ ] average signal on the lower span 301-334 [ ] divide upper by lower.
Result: 1.4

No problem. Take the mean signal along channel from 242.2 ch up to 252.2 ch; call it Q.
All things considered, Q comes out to 9.29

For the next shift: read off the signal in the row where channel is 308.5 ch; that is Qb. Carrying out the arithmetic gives 9.507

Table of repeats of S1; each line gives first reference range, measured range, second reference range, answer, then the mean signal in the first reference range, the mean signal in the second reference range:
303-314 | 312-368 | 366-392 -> 7.8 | 9.43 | 11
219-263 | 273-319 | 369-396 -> 2.7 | 9.23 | 11.1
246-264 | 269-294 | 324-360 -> -0.5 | 9.55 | 8.52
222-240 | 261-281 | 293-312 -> -0.8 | 8.94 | 9.52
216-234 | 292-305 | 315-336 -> -3.8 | 9.02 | 6.78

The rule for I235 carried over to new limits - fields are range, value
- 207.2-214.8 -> 9.31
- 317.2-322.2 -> 7.95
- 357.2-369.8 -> 10.7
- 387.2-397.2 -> 11.3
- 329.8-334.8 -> 5.94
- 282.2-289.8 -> 9.25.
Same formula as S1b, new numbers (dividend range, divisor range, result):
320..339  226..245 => 0.72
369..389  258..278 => 1.14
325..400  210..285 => 1.06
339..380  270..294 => 1.11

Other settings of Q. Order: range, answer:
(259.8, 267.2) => 9.7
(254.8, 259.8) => 9.78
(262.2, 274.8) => 9.68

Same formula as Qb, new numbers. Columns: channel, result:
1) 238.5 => 8.985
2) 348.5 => 9.97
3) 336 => 7.441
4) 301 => 9.647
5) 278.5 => 9.562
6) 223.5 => 8.839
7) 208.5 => 9.379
